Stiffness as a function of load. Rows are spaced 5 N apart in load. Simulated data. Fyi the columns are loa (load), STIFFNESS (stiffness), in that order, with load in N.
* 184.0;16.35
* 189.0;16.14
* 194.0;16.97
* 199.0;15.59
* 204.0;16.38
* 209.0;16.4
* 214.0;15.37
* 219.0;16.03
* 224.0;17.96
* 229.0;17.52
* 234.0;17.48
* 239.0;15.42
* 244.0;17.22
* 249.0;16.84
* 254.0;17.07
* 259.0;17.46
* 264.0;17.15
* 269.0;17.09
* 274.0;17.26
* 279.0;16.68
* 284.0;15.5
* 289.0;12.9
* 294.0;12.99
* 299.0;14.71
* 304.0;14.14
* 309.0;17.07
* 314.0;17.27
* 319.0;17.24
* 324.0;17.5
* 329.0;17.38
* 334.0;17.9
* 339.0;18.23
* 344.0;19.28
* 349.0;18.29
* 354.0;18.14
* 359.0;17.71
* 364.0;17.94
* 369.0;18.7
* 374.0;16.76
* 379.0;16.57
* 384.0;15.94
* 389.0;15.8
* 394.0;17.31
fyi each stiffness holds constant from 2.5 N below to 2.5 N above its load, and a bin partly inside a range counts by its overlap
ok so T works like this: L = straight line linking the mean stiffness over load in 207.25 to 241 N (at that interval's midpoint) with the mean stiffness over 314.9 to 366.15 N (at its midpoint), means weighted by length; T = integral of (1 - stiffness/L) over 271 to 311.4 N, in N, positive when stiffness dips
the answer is 5.1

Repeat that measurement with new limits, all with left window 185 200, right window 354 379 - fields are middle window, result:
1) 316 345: -0.7 N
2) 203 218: 0.4 N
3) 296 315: 1.8 N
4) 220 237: -0.9 N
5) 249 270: -0.4 N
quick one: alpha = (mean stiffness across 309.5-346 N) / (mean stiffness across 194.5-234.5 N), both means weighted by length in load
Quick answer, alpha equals 1.07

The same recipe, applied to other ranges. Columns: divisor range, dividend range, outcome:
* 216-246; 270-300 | 0.89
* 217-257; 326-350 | 1.07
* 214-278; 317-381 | 1.05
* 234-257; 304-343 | 1.04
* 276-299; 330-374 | 1.24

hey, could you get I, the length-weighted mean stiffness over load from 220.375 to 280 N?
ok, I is 17.1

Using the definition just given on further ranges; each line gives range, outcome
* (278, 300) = 14.4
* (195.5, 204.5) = 16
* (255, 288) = 16.7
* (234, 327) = 16.2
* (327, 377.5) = 18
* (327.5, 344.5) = 18.1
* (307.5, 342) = 17.6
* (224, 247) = 17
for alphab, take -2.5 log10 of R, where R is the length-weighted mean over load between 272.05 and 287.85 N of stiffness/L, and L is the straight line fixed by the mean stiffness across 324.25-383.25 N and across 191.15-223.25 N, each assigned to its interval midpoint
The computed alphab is 0.06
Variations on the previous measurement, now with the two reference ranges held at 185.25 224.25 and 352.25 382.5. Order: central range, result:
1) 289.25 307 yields 0.22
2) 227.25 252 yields -0.02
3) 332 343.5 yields -0.06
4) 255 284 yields -0.01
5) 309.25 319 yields 0.00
